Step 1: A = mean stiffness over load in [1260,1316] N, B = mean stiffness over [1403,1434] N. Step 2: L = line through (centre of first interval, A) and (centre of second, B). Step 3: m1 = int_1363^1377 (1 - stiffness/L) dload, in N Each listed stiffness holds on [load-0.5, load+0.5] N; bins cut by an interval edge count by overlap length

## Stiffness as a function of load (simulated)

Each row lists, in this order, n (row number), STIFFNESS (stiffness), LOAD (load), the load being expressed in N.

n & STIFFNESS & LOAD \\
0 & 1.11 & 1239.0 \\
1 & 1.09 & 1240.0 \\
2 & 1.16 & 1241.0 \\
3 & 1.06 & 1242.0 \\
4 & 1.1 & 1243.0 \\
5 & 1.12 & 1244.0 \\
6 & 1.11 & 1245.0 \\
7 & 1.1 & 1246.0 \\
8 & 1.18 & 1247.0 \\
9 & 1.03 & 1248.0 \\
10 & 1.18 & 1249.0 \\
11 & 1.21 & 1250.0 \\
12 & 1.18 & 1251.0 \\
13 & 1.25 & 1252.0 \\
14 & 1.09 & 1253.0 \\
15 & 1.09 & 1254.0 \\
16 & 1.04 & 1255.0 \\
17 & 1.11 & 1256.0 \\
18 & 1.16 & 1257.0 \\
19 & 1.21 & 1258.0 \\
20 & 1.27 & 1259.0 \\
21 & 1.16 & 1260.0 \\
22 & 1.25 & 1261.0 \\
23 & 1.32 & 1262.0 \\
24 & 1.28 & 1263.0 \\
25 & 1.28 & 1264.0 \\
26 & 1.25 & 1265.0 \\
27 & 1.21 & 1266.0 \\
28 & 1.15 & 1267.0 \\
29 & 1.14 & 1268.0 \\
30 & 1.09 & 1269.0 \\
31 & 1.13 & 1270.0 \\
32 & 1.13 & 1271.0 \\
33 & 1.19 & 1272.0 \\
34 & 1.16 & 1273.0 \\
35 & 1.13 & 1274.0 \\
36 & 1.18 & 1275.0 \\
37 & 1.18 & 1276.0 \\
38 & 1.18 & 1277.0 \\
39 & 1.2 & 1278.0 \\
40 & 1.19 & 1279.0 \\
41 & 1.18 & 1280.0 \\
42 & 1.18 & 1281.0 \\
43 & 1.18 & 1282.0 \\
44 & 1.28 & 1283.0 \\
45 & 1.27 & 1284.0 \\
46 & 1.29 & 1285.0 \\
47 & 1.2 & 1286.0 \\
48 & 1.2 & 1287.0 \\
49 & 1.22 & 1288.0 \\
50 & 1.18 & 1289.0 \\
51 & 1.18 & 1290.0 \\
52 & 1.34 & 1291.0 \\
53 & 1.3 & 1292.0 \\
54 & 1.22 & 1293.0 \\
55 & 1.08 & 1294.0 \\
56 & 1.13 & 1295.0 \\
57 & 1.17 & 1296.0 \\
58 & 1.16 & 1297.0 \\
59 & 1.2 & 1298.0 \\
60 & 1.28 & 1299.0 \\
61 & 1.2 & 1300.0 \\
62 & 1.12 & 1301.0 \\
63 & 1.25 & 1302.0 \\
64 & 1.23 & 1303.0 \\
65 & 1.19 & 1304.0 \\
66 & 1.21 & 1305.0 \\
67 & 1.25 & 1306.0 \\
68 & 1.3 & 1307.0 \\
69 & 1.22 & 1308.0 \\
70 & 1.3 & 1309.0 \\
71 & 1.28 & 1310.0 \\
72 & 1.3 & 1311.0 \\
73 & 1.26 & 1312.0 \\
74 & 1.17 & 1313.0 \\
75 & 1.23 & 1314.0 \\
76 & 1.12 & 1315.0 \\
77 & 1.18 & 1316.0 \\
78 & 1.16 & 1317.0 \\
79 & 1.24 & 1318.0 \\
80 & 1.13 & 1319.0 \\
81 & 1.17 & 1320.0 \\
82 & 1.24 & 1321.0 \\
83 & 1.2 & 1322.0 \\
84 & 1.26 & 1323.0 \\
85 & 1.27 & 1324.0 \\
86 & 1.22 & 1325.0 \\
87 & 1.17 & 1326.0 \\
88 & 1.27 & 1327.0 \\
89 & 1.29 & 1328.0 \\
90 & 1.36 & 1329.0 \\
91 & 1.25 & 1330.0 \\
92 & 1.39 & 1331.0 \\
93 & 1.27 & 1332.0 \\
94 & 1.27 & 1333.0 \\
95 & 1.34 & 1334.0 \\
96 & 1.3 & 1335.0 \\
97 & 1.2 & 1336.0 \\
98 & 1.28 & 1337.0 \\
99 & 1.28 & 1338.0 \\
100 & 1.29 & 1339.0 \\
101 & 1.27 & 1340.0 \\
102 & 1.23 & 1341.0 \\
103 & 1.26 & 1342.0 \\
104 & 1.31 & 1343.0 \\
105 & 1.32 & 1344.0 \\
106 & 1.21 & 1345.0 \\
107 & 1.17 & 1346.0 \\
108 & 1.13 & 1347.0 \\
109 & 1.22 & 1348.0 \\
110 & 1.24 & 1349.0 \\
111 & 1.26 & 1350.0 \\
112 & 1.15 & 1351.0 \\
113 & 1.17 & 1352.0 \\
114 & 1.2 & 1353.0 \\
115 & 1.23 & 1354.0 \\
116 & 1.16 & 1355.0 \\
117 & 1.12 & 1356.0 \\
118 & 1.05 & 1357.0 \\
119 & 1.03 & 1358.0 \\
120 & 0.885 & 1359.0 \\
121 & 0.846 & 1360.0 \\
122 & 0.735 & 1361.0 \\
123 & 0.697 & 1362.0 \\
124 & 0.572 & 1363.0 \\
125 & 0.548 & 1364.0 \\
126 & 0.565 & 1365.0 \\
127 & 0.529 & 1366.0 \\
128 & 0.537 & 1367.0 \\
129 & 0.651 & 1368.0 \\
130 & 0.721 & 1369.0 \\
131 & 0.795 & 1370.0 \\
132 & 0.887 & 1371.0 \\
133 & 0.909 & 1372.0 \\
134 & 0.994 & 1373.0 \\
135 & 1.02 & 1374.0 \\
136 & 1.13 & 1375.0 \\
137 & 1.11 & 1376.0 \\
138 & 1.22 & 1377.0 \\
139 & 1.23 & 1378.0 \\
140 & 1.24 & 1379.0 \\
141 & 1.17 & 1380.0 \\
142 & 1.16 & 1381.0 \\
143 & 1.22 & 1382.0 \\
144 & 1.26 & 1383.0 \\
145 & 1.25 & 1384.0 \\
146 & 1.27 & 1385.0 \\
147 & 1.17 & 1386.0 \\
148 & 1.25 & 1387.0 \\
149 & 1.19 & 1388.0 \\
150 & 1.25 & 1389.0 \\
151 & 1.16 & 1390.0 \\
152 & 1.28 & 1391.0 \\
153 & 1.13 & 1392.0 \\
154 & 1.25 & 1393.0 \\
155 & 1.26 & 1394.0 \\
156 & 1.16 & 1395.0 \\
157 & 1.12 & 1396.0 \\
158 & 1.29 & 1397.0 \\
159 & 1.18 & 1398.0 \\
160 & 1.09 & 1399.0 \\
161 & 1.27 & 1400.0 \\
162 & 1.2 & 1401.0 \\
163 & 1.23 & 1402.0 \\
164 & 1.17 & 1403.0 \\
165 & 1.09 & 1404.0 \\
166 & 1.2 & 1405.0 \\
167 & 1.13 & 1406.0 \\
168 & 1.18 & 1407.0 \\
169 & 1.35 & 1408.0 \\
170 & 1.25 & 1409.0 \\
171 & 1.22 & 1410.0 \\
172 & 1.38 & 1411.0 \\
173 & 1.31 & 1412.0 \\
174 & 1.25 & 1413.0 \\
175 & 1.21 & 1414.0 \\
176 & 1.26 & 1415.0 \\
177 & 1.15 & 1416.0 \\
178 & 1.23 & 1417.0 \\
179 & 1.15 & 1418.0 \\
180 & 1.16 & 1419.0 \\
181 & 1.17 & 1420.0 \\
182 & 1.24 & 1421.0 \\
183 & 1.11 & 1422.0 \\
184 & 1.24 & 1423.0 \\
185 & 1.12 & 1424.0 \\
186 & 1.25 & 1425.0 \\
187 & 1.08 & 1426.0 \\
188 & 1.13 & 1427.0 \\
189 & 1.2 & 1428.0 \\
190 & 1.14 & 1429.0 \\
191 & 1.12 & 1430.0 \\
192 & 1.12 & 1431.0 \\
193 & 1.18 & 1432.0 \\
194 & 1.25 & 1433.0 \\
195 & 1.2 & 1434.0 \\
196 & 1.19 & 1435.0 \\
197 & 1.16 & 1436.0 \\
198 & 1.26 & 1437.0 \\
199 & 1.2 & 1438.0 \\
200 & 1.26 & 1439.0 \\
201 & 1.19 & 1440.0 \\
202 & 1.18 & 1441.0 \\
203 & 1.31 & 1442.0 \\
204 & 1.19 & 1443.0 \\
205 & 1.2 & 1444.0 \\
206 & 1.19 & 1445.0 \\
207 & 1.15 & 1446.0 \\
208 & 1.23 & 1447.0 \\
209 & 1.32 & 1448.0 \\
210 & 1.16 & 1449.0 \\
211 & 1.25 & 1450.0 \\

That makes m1 4.6 N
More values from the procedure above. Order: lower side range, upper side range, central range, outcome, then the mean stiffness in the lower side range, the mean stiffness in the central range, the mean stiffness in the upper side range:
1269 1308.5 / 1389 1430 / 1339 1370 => 5.12 N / 1.2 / 1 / 1.2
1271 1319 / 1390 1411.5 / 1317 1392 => 5.51 N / 1.21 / 1.12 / 1.21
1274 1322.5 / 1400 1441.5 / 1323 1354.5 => -1.20 N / 1.21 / 1.25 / 1.2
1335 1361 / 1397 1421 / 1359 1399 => 5.74 N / 1.17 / 1.02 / 1.21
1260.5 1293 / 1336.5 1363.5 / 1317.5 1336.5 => -1.74 N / 1.21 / 1.25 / 1.12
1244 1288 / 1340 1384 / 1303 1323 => -2.03 N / 1.18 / 1.22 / 1.03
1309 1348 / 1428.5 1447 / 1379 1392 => 0.02 N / 1.24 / 1.22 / 1.19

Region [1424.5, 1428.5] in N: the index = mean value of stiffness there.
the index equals 1.17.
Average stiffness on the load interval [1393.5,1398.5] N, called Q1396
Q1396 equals 1.2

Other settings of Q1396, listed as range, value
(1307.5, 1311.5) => 1.27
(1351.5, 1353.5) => 1.19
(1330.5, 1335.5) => 1.31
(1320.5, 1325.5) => 1.24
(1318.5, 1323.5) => 1.2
